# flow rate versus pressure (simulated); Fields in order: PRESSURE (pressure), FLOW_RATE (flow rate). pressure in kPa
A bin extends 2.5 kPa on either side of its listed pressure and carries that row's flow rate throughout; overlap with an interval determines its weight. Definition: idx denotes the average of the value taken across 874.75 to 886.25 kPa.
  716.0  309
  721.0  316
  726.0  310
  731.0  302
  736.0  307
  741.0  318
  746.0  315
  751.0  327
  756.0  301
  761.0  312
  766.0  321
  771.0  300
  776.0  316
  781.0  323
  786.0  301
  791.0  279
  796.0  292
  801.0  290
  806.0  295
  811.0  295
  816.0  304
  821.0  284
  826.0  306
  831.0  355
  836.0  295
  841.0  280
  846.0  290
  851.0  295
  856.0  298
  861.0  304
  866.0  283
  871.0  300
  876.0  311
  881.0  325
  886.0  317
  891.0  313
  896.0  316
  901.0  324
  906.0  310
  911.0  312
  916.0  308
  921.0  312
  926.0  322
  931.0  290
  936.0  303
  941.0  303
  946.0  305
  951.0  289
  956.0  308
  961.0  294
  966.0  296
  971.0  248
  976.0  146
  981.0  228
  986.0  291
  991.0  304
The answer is 319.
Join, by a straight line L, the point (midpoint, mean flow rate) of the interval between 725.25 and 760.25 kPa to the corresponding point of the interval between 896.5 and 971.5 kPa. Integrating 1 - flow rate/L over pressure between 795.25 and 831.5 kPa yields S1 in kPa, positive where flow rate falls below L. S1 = 1.0 kPa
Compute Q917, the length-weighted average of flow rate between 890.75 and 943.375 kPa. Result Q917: 310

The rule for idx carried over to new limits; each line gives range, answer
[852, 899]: 307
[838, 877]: 295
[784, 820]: 293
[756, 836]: 304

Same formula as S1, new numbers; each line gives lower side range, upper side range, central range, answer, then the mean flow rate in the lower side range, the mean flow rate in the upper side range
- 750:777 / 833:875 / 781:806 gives 1.0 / 312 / 294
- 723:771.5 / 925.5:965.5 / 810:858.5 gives 1.0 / 312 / 300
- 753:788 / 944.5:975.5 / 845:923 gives -4.1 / 311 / 280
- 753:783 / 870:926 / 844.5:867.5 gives 1.4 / 312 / 314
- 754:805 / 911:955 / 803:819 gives 0.3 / 303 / 305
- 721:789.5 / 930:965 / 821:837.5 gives -0.4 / 311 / 299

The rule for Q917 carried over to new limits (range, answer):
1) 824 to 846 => 307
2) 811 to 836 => 309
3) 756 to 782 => 313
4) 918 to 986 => 281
